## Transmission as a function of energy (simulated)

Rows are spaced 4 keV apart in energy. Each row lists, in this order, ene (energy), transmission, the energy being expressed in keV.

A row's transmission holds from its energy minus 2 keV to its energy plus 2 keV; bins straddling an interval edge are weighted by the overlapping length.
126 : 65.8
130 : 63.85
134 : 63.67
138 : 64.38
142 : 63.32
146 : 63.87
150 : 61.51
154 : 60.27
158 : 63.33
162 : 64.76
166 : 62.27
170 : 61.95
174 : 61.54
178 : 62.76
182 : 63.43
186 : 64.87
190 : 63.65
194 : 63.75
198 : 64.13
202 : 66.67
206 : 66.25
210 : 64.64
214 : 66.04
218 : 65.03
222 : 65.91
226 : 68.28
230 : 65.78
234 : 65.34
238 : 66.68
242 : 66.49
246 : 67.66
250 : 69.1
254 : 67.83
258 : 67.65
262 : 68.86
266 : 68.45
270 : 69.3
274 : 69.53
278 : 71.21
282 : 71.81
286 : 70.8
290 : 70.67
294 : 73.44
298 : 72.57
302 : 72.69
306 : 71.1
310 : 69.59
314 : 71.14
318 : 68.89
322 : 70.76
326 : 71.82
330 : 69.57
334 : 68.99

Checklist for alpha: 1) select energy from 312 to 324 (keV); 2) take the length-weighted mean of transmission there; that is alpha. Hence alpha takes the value 70.3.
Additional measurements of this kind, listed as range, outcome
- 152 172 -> 62.5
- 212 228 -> 66.3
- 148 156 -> 60.9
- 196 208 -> 65.7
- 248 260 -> 68.2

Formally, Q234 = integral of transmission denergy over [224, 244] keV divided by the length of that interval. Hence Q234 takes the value 66.5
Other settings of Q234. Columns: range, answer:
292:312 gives 71.9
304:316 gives 70.6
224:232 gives 67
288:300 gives 72.2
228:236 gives 65.6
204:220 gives 65.5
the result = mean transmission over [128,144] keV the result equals 63.8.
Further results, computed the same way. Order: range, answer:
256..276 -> 68.8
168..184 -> 62.4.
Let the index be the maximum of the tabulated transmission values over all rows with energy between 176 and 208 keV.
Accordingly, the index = 66.67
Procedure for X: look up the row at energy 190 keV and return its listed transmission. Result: 63.65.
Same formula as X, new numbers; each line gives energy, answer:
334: 68.99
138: 64.38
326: 71.82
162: 64.76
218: 65.03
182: 63.43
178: 62.76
